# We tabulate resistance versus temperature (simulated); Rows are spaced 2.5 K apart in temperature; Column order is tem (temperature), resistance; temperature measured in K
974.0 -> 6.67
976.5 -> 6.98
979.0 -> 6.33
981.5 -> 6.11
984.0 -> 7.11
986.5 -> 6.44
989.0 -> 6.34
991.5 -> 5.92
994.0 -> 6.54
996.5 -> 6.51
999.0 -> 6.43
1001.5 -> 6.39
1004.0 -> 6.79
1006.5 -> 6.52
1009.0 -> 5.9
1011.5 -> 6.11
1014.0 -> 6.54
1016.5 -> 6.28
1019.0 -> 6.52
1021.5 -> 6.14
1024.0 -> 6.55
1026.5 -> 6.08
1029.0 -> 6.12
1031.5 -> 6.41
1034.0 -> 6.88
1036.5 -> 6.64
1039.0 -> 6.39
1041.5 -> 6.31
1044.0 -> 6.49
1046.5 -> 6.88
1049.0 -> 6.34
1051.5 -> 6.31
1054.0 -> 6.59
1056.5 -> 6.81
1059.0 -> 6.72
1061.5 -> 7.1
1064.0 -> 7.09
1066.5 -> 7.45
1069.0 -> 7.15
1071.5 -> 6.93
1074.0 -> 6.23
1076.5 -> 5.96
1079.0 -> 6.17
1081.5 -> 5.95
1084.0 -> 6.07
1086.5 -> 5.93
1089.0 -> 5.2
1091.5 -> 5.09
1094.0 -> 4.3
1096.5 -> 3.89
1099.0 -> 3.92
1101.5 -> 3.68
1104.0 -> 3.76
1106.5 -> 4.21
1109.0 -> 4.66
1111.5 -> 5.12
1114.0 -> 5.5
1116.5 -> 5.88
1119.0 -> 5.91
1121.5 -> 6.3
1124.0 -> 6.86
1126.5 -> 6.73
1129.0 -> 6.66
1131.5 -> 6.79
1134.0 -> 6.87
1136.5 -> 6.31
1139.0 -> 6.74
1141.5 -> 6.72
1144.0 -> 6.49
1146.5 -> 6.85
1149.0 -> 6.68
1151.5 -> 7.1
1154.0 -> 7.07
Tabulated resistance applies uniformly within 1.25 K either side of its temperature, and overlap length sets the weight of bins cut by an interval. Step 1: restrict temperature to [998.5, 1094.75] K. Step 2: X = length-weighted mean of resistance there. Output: 6.36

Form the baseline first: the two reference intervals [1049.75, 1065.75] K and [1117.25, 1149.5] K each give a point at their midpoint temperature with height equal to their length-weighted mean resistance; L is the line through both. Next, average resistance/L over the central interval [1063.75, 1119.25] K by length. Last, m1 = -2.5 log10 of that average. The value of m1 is 0.23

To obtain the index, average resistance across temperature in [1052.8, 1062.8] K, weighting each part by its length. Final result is 6.81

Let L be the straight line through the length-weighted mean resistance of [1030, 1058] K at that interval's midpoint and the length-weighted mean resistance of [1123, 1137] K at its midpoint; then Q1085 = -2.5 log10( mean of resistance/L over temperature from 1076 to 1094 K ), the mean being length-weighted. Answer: 0.172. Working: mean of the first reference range 6.55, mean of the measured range 5.66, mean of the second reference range 6.72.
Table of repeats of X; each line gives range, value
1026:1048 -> 6.48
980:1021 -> 6.4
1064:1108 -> 5.45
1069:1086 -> 6.27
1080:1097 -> 5.28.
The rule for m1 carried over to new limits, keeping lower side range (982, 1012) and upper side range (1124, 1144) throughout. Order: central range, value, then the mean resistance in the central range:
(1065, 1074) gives -0.077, 7.04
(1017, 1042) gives 0.013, 6.4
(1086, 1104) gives 0.427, 4.46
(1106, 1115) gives 0.328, 4.91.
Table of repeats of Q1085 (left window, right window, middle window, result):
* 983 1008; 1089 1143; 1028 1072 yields -0.11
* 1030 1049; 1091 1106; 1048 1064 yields -0.15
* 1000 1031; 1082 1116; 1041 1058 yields -0.15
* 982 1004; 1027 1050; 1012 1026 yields 0.02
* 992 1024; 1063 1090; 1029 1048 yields -0.03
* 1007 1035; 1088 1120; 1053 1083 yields -0.23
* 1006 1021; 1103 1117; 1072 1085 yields -0.16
